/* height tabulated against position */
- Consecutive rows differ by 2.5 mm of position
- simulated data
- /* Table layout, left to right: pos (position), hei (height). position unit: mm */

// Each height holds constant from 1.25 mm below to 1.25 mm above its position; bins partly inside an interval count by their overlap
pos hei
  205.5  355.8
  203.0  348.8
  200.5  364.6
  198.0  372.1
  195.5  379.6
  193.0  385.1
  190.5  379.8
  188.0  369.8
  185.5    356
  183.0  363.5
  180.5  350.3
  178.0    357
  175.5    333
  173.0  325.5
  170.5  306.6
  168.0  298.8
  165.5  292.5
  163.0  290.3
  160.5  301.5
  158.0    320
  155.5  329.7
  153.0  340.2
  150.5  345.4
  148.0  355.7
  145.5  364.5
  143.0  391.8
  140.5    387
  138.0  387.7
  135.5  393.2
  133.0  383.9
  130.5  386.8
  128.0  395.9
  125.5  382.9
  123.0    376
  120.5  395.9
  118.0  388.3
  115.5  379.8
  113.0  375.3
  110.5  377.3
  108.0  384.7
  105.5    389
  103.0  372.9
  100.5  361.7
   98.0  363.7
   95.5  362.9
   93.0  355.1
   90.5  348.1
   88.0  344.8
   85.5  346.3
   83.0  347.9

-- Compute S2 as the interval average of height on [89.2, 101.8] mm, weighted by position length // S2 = 358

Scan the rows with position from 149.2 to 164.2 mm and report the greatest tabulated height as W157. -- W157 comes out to 345.4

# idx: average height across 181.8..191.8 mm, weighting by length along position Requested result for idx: 367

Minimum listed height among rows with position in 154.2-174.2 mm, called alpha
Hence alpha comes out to 290.3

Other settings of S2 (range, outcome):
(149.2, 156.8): 338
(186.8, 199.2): 377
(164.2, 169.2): 296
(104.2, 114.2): 382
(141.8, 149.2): 371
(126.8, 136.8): 390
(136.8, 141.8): 387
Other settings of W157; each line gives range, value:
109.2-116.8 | 379.8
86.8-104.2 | 372.9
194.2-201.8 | 379.6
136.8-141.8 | 387.7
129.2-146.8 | 393.2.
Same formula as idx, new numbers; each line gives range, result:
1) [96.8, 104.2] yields 366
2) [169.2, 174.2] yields 316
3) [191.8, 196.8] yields 382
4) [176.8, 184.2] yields 357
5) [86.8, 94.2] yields 349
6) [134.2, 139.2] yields 390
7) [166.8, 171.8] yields 303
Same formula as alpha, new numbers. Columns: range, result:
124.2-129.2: 382.9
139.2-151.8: 345.4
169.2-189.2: 306.6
